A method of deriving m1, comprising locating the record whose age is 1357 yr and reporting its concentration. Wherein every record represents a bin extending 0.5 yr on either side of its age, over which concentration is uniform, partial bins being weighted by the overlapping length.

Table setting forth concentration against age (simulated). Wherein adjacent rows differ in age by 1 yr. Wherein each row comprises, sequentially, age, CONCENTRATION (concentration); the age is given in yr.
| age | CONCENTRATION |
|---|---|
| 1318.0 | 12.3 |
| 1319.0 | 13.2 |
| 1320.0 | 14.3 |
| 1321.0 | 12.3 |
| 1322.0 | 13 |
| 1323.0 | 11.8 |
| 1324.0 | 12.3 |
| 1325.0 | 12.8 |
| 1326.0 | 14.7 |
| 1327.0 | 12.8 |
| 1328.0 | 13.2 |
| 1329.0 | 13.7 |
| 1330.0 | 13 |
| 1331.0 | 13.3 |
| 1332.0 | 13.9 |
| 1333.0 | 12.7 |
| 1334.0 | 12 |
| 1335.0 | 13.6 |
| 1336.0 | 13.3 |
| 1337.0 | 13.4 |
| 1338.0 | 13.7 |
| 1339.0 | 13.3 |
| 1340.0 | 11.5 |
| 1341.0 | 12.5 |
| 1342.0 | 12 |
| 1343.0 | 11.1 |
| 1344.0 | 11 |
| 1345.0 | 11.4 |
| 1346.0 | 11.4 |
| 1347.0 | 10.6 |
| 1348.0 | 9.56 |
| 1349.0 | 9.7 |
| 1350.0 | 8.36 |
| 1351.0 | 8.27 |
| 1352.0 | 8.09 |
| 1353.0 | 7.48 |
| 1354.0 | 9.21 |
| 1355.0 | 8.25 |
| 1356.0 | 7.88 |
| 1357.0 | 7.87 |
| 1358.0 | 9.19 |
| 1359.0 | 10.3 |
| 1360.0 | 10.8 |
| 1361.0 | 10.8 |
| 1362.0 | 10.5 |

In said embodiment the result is 7.87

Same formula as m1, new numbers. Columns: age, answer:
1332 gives 13.9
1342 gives 12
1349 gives 9.7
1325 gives 12.8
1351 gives 8.27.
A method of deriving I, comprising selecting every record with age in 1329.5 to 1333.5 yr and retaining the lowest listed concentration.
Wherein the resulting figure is 12.7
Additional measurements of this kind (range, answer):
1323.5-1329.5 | 12.3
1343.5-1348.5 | 9.56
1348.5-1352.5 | 8.09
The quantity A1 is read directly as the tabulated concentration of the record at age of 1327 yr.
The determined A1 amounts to 12.8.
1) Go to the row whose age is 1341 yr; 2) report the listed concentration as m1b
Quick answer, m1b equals 12.5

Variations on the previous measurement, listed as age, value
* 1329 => 13.7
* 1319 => 13.2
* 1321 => 12.3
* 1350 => 8.36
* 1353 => 7.48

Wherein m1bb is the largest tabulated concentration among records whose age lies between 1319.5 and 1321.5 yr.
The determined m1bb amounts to 14.3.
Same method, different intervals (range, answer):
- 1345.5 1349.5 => 11.4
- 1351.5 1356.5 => 9.21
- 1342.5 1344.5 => 11.1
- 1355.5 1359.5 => 10.3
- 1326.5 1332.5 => 13.9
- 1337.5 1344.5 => 13.7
